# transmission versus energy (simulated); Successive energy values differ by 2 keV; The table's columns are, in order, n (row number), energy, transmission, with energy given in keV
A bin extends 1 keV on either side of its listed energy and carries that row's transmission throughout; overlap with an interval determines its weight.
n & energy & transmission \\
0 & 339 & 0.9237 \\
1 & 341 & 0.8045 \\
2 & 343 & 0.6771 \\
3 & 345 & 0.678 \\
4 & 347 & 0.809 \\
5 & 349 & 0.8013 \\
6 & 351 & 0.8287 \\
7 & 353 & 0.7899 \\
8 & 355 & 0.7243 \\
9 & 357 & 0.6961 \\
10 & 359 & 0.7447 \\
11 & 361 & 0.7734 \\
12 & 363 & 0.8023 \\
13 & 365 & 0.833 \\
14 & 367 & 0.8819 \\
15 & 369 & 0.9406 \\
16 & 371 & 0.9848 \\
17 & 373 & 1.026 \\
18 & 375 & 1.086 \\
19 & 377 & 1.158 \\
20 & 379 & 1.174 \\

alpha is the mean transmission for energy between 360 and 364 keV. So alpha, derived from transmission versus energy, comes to 0.788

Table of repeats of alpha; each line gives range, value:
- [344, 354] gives 0.781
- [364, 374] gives 0.933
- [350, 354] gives 0.809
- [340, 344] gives 0.741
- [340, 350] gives 0.754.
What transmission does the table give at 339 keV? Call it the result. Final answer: 0.9237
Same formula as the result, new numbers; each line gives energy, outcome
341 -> 0.8045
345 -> 0.678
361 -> 0.7734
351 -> 0.8287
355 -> 0.7243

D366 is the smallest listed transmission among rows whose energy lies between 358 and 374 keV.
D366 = 0.7447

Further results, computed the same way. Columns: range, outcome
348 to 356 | 0.7243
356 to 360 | 0.6961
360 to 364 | 0.7734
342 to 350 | 0.6771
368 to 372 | 0.9406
